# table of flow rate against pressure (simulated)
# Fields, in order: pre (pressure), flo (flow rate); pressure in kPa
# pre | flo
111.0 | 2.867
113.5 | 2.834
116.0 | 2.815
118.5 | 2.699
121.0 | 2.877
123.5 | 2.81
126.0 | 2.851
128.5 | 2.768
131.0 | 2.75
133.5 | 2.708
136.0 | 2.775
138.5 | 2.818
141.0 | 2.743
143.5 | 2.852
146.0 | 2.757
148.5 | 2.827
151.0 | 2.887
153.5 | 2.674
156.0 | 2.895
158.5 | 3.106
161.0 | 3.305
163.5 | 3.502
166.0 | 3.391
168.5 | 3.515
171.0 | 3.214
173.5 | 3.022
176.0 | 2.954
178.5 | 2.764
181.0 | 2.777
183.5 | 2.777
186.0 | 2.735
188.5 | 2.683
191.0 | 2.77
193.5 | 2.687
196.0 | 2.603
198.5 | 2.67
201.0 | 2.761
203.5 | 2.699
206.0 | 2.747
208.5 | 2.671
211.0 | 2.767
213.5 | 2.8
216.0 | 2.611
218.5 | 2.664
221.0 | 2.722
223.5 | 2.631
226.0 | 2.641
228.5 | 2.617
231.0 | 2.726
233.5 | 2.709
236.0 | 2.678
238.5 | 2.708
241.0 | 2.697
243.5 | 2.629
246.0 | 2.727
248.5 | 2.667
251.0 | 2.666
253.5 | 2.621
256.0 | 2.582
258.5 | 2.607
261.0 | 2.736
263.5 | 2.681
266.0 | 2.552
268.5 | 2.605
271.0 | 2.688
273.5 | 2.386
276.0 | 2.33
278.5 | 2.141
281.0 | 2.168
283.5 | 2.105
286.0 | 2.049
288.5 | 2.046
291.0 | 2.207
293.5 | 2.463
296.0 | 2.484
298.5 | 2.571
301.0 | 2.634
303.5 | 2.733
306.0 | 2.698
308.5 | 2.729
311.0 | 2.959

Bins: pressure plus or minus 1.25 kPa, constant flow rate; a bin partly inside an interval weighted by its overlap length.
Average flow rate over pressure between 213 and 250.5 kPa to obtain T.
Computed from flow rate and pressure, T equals 2.68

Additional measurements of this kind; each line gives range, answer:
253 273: 2.63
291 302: 2.5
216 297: 2.53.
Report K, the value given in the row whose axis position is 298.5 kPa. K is 2.571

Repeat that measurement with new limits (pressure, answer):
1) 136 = 2.775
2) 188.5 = 2.683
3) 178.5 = 2.764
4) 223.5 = 2.631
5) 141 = 2.743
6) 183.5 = 2.777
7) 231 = 2.726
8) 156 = 2.895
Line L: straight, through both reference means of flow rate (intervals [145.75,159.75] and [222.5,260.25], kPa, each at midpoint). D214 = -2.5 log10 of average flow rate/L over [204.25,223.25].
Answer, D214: 0.01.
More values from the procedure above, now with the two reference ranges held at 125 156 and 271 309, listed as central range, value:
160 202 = -0.10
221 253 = -0.06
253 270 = -0.07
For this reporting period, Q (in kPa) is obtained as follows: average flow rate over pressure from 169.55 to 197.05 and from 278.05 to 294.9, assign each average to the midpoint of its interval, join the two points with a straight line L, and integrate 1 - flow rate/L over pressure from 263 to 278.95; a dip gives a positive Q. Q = -1.5 kPa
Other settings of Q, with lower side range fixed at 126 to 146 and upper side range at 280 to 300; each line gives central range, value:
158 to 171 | -3.3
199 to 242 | -3.4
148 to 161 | -1.0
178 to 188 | -0.5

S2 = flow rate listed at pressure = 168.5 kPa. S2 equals 3.515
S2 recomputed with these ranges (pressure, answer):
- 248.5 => 2.667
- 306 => 2.698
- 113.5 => 2.834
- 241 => 2.697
